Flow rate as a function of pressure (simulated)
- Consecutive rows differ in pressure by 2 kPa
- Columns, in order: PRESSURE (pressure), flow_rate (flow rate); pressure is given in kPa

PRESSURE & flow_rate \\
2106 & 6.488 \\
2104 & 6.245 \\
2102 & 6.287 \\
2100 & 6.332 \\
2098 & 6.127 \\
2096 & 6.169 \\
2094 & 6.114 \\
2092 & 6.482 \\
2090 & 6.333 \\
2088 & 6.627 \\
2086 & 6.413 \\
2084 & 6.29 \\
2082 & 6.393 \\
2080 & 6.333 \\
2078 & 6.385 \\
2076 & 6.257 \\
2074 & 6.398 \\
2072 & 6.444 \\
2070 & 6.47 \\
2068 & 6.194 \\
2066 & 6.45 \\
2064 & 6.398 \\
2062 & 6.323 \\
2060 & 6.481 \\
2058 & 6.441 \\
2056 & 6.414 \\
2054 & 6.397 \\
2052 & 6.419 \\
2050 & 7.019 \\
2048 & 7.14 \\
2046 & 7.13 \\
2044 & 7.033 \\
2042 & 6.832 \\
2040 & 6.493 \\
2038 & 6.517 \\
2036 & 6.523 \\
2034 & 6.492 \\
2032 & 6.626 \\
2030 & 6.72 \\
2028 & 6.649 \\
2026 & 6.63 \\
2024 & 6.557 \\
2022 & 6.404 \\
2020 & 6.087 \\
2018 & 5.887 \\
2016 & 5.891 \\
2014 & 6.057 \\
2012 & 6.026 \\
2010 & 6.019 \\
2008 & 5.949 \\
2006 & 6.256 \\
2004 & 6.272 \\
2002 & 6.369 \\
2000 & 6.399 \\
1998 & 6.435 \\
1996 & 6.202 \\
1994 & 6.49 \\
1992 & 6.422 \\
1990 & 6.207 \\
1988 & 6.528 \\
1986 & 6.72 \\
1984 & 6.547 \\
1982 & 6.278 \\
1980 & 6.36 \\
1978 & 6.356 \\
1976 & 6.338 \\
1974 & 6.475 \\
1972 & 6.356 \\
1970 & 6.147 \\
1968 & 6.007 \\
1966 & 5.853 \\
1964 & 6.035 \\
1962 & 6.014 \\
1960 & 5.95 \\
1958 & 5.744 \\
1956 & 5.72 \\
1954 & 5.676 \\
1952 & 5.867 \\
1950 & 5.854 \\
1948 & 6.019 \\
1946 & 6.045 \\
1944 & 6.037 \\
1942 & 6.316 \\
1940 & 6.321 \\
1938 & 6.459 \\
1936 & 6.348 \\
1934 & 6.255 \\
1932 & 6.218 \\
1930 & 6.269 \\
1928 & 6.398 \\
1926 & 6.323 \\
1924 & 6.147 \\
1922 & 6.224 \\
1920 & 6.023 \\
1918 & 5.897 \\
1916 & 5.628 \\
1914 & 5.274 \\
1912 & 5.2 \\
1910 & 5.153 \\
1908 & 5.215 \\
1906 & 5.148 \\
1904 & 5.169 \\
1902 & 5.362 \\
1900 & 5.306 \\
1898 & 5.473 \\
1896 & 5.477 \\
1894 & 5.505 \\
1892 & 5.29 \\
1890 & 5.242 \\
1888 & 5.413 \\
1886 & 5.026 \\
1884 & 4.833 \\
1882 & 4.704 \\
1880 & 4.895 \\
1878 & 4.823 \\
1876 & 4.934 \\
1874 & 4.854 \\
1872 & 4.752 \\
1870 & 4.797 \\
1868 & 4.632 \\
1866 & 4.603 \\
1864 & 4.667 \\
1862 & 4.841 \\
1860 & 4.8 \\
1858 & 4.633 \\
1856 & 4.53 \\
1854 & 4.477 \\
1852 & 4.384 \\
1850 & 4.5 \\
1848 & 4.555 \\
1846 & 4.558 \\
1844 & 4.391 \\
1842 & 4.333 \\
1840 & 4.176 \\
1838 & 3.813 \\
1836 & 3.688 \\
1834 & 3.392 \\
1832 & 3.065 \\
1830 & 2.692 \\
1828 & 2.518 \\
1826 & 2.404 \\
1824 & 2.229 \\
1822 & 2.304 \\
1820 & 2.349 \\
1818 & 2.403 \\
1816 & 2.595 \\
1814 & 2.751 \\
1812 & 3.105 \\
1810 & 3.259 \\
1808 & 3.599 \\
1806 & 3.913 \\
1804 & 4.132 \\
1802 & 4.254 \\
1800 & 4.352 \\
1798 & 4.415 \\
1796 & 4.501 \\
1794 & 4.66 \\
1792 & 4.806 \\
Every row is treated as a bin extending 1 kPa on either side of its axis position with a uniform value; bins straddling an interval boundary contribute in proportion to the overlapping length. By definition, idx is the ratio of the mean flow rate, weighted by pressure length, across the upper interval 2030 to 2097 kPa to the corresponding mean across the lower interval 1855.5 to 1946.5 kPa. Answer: 1.20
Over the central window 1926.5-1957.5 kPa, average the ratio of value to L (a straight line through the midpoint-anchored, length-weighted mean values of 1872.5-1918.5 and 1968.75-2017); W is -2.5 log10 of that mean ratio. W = -0.07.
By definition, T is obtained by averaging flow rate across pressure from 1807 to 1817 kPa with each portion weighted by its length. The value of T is 3.06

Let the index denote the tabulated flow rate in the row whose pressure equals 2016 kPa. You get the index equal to 5.891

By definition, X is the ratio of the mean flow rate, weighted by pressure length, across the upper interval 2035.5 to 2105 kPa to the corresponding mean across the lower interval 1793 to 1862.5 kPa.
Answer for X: 1.74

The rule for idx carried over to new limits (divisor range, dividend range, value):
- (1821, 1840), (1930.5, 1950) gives 2.09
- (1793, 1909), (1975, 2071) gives 1.51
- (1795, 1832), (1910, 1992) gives 1.90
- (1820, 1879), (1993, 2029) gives 1.54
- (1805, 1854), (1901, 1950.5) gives 1.73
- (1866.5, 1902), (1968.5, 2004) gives 1.26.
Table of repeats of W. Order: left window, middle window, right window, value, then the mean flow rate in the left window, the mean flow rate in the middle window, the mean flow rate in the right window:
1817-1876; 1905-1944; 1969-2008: -0.13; 3.93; 5.94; 6.37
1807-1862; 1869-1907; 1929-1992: -0.10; 3.56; 5.11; 6.18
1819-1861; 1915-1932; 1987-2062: -0.23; 3.7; 6.12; 6.44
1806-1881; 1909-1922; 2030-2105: -0.18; 3.87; 5.58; 6.47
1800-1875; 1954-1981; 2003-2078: -0.11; 3.82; 6.09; 6.44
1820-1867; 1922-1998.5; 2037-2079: -0.17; 3.86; 6.2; 6.55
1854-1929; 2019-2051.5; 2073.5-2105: -0.11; 5.21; 6.67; 6.32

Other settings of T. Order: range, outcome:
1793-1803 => 4.44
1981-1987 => 6.51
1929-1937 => 6.27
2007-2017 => 5.99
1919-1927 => 6.18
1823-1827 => 2.32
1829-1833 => 2.88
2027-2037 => 6.6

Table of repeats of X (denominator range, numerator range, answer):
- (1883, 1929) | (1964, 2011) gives 1.14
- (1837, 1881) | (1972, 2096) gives 1.40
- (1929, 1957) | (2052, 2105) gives 1.04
